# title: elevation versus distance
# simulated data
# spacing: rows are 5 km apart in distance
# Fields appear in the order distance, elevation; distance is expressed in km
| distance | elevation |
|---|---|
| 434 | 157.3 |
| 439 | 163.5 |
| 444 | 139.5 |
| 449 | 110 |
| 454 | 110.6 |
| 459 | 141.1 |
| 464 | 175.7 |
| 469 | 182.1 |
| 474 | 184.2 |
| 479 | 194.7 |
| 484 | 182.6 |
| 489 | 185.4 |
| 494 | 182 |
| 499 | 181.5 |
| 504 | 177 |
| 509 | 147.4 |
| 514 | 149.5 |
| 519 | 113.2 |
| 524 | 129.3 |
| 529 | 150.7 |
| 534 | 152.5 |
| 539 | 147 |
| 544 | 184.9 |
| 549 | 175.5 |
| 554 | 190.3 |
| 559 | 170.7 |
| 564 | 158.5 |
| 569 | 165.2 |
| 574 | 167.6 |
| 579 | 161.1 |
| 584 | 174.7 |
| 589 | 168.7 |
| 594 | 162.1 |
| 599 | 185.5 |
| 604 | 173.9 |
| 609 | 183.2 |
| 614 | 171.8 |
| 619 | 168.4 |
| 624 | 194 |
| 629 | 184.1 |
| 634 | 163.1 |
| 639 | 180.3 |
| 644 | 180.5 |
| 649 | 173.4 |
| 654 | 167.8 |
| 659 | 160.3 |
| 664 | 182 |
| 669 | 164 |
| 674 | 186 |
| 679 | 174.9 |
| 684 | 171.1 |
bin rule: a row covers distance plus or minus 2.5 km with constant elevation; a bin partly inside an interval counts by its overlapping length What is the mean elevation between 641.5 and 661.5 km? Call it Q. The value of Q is 170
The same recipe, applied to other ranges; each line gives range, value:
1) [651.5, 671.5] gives 169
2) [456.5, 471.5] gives 166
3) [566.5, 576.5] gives 166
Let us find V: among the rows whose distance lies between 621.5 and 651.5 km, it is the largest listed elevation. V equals 194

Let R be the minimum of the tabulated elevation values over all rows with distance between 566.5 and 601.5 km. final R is 161.1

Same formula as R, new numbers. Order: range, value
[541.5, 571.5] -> 158.5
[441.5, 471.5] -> 110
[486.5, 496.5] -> 182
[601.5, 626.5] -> 168.4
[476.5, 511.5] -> 147.4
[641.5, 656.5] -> 167.8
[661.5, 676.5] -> 164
